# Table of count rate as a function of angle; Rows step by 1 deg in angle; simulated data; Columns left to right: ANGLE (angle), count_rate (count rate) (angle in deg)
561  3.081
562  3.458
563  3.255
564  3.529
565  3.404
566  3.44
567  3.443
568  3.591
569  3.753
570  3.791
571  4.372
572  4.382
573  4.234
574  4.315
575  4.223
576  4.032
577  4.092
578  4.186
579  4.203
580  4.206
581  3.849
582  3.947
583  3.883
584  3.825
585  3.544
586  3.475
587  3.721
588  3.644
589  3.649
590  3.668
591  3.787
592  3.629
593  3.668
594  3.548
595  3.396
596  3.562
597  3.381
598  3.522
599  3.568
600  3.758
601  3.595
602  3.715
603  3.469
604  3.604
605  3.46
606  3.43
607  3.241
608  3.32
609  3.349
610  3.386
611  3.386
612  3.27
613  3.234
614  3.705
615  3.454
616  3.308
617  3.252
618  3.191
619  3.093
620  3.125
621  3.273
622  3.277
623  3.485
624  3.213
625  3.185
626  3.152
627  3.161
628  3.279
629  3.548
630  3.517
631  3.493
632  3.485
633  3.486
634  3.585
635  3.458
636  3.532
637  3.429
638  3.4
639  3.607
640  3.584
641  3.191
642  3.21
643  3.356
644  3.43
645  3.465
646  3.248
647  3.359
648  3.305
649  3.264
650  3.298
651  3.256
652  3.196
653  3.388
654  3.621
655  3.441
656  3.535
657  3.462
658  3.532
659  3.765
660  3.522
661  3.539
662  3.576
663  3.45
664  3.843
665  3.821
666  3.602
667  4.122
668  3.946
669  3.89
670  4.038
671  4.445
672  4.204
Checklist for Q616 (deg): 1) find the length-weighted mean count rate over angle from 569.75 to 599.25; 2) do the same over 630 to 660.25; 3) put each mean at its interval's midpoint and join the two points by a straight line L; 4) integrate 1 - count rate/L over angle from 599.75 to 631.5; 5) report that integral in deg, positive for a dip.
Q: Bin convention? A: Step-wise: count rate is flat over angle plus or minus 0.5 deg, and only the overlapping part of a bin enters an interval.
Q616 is 2.3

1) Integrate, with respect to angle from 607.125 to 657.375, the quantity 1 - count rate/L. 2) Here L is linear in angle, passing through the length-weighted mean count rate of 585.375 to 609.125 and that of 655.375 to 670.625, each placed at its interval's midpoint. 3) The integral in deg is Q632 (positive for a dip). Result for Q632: 3.8 deg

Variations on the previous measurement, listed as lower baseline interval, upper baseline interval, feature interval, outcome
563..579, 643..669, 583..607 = 1.3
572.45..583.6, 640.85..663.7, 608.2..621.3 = 1.6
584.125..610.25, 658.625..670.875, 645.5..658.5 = 1.3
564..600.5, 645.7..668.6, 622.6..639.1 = 1.0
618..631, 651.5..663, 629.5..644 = -0.4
